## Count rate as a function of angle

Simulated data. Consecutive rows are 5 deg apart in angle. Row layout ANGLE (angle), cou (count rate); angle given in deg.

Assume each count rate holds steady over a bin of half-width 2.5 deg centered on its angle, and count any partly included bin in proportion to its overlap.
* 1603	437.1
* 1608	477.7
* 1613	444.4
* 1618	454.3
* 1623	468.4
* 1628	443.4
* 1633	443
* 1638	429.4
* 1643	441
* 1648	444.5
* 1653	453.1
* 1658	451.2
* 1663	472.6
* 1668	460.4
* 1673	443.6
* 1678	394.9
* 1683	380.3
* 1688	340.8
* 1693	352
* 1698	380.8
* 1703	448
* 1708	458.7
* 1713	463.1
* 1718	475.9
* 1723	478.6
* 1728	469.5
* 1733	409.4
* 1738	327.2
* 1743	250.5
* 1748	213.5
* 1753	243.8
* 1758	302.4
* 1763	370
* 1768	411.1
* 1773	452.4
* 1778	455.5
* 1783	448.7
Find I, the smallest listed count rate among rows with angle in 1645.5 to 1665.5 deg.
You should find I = 444.5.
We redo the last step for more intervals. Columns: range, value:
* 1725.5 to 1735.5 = 409.4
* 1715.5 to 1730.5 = 469.5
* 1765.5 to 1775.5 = 411.1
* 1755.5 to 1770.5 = 302.4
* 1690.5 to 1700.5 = 352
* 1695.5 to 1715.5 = 380.8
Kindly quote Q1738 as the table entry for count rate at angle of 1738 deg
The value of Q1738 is 327.2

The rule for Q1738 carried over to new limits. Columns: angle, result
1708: 458.7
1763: 370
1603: 437.1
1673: 443.6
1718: 475.9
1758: 302.4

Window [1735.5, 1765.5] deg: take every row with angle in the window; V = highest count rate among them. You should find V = 370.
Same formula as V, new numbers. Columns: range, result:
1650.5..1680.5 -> 472.6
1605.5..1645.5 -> 477.7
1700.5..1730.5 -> 478.6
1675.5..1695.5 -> 394.9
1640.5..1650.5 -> 444.5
